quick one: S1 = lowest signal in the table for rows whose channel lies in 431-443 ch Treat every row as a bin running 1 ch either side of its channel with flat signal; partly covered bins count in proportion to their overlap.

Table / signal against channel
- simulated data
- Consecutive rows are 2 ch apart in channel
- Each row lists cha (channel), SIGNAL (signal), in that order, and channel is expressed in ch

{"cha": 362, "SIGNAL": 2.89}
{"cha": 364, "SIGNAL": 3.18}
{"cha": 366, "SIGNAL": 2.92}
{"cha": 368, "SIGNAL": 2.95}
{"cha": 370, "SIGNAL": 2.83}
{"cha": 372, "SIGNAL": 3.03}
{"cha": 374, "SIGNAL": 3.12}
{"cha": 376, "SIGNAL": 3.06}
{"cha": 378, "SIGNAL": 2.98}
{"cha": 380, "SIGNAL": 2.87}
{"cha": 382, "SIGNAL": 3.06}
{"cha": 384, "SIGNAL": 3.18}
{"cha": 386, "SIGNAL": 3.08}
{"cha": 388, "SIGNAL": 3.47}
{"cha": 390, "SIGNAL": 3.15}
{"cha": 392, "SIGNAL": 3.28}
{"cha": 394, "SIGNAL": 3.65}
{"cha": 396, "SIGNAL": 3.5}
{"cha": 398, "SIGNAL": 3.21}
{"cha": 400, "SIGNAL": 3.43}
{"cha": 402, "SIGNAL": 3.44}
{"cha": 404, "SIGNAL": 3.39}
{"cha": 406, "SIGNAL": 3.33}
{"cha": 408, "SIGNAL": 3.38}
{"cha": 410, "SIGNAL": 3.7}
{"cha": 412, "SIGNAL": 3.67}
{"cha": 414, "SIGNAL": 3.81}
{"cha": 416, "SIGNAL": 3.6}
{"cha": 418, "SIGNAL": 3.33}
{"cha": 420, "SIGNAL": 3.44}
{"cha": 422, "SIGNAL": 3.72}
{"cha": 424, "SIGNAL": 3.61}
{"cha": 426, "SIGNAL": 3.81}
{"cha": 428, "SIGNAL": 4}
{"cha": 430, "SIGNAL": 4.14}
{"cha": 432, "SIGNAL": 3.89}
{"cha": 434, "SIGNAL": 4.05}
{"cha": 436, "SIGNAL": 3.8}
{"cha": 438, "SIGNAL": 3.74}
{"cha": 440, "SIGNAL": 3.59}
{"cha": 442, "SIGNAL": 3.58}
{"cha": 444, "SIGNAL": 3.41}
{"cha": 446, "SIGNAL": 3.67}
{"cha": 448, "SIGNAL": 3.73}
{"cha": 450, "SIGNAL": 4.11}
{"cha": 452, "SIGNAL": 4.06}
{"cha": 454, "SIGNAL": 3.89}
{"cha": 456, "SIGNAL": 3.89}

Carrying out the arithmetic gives 3.58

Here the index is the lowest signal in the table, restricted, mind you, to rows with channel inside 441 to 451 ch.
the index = 3.41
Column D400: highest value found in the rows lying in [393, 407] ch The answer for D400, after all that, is 3.65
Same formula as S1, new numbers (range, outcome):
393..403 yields 3.21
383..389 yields 3.08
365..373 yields 2.83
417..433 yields 3.33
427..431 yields 4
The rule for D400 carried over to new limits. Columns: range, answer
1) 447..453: 4.11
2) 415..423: 3.72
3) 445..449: 3.73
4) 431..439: 4.05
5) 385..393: 3.47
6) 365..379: 3.12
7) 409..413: 3.7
